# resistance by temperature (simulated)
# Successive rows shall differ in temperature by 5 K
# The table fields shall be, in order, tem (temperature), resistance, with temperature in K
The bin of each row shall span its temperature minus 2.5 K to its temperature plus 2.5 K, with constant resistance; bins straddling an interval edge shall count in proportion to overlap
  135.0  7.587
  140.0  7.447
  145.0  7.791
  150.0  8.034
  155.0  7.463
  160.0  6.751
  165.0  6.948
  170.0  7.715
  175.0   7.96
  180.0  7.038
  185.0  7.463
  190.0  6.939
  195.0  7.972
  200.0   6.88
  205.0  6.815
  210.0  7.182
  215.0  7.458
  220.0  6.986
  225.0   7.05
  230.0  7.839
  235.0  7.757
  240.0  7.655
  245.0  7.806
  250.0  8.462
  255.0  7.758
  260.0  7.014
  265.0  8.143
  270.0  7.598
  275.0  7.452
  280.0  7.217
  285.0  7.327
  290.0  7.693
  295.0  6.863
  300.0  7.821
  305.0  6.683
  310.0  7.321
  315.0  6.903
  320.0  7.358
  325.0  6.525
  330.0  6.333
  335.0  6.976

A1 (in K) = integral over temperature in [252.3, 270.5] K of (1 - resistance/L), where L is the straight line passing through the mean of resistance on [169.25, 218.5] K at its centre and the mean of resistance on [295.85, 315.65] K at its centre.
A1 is -1.0 K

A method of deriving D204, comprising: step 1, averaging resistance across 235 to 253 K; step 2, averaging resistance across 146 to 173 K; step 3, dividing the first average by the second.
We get 1.07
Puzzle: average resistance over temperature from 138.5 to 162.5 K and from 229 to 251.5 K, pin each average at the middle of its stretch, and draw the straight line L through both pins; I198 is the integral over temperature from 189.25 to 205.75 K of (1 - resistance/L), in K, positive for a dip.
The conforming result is 1.1 K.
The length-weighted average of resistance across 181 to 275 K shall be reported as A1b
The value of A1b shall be 7.48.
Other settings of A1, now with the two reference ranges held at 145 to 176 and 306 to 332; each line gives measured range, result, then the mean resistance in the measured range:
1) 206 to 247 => -1.17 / 7.44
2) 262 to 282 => -1.51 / 7.6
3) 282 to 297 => -0.66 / 7.31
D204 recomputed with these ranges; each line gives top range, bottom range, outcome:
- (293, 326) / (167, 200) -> 0.95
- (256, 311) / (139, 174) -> 0.99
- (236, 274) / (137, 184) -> 1.04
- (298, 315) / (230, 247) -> 0.93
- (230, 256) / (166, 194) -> 1.06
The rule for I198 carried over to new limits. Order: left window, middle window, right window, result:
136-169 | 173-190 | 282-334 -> -0.07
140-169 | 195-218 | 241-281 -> 1.15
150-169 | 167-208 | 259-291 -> -0.23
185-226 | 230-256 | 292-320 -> -2.61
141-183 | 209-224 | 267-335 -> 0.30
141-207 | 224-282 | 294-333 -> -4.17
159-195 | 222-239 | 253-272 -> -0.06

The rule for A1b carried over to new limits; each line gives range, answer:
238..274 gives 7.76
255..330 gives 7.26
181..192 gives 7.19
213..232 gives 7.32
